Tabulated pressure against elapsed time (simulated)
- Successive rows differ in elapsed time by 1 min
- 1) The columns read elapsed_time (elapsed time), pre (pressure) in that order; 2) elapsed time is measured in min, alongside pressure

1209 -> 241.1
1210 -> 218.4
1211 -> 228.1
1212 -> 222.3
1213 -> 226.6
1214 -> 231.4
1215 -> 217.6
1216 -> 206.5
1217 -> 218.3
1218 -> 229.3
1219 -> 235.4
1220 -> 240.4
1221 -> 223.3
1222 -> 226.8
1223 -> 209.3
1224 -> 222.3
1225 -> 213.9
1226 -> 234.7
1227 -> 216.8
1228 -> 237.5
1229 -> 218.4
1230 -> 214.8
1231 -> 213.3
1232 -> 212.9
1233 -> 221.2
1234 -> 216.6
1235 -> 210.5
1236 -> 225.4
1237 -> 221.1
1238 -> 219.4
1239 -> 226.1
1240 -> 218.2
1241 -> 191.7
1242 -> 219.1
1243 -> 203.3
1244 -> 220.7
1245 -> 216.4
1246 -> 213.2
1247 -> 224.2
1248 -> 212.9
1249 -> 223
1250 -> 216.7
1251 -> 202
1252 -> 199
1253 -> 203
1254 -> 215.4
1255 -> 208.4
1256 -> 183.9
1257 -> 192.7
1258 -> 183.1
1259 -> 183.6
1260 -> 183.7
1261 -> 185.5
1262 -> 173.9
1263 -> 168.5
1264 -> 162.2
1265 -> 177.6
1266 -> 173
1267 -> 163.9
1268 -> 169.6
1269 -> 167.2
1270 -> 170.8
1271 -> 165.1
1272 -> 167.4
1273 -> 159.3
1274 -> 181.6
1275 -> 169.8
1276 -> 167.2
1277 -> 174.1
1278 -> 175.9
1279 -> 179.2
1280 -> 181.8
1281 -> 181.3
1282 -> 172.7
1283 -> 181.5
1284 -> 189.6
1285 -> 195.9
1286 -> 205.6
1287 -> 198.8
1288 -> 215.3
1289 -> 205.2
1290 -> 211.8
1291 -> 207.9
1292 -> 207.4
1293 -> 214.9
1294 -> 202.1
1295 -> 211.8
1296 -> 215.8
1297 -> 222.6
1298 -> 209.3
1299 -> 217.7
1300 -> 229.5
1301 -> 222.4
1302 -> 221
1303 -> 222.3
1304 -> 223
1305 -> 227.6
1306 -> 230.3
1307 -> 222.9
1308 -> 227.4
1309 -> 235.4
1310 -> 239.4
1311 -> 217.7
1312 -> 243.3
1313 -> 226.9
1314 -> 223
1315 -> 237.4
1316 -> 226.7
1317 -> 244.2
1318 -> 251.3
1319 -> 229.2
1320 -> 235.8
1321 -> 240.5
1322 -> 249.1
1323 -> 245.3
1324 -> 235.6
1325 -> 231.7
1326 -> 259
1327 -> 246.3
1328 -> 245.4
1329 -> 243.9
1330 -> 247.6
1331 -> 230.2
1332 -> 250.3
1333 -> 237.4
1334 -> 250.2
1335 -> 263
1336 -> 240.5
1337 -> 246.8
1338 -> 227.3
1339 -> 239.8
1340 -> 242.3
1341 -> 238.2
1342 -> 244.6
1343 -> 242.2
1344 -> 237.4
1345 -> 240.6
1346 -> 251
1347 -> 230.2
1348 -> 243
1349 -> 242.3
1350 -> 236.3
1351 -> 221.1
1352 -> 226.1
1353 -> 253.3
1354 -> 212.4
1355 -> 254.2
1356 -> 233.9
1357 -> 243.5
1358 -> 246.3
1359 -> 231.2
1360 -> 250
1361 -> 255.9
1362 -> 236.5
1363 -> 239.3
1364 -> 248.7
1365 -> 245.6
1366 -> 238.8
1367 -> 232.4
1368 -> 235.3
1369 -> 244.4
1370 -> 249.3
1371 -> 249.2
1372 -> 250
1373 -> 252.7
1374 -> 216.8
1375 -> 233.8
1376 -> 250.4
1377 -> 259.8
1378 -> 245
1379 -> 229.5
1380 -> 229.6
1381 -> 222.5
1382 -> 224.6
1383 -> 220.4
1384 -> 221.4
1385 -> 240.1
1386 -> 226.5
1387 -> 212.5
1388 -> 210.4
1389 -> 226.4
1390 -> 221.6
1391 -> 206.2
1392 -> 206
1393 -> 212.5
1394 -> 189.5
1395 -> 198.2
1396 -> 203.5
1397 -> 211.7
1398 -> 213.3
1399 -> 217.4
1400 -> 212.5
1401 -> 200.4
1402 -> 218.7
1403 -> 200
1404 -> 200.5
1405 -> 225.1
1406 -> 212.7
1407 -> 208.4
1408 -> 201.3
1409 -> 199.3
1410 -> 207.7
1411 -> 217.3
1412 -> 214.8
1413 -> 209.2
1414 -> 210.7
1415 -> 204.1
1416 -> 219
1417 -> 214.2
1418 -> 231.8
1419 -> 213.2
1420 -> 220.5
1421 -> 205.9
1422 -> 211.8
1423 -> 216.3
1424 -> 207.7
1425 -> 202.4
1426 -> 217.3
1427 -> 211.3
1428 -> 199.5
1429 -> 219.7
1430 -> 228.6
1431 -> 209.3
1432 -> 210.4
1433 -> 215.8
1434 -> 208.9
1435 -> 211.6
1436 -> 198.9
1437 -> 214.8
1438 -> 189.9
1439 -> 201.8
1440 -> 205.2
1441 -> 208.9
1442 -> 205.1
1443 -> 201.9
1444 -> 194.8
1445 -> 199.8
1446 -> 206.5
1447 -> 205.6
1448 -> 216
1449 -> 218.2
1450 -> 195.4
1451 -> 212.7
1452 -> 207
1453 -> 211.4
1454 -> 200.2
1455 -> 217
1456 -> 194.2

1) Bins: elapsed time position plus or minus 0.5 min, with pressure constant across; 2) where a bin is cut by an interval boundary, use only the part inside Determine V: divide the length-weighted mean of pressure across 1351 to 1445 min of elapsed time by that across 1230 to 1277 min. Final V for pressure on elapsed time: 1.1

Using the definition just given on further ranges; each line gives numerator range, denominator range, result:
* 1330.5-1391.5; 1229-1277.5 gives 1.21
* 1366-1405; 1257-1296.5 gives 1.21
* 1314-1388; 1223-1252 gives 1.10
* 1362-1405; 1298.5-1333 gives 0.96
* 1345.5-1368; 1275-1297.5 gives 1.22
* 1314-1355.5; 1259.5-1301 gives 1.28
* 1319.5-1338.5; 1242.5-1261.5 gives 1.20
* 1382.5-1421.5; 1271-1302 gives 1.09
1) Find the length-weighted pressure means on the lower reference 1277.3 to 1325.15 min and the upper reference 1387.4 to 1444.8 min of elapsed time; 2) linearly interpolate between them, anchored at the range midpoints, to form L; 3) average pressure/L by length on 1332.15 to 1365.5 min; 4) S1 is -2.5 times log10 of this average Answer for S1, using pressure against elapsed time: -0.13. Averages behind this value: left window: 217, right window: 210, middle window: 241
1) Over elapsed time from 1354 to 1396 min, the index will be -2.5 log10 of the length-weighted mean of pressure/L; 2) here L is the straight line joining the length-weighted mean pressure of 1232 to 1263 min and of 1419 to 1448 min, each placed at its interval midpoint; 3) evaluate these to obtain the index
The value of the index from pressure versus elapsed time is -0.12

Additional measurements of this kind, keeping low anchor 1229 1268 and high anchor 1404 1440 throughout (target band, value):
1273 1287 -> 0.13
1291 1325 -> -0.11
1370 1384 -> -0.14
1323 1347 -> -0.18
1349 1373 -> -0.16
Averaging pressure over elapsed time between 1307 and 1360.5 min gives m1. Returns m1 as 239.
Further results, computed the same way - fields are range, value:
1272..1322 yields 211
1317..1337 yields 244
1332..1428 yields 227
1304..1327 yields 235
